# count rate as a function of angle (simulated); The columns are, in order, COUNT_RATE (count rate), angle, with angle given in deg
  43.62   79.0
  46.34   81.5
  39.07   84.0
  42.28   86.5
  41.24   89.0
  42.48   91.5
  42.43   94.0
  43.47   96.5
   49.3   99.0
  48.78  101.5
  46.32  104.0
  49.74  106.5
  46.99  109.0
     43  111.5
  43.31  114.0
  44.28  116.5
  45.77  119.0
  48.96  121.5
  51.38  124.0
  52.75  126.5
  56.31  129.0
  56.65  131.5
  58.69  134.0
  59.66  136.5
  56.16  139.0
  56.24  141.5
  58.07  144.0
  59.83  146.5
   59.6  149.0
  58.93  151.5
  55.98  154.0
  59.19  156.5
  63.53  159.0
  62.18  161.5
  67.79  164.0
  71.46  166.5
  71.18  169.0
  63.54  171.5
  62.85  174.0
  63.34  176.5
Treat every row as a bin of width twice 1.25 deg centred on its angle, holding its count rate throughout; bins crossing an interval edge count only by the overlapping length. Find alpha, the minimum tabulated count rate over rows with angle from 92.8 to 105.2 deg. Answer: 42.43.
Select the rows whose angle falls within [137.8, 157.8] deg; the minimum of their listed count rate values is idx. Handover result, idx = 55.98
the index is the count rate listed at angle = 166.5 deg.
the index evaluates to 71.46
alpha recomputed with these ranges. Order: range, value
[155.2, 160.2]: 59.19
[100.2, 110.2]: 46.32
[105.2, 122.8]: 43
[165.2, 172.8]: 63.54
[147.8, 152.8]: 58.93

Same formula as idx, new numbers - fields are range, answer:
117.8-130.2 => 45.77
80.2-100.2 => 39.07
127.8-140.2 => 56.16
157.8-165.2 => 62.18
